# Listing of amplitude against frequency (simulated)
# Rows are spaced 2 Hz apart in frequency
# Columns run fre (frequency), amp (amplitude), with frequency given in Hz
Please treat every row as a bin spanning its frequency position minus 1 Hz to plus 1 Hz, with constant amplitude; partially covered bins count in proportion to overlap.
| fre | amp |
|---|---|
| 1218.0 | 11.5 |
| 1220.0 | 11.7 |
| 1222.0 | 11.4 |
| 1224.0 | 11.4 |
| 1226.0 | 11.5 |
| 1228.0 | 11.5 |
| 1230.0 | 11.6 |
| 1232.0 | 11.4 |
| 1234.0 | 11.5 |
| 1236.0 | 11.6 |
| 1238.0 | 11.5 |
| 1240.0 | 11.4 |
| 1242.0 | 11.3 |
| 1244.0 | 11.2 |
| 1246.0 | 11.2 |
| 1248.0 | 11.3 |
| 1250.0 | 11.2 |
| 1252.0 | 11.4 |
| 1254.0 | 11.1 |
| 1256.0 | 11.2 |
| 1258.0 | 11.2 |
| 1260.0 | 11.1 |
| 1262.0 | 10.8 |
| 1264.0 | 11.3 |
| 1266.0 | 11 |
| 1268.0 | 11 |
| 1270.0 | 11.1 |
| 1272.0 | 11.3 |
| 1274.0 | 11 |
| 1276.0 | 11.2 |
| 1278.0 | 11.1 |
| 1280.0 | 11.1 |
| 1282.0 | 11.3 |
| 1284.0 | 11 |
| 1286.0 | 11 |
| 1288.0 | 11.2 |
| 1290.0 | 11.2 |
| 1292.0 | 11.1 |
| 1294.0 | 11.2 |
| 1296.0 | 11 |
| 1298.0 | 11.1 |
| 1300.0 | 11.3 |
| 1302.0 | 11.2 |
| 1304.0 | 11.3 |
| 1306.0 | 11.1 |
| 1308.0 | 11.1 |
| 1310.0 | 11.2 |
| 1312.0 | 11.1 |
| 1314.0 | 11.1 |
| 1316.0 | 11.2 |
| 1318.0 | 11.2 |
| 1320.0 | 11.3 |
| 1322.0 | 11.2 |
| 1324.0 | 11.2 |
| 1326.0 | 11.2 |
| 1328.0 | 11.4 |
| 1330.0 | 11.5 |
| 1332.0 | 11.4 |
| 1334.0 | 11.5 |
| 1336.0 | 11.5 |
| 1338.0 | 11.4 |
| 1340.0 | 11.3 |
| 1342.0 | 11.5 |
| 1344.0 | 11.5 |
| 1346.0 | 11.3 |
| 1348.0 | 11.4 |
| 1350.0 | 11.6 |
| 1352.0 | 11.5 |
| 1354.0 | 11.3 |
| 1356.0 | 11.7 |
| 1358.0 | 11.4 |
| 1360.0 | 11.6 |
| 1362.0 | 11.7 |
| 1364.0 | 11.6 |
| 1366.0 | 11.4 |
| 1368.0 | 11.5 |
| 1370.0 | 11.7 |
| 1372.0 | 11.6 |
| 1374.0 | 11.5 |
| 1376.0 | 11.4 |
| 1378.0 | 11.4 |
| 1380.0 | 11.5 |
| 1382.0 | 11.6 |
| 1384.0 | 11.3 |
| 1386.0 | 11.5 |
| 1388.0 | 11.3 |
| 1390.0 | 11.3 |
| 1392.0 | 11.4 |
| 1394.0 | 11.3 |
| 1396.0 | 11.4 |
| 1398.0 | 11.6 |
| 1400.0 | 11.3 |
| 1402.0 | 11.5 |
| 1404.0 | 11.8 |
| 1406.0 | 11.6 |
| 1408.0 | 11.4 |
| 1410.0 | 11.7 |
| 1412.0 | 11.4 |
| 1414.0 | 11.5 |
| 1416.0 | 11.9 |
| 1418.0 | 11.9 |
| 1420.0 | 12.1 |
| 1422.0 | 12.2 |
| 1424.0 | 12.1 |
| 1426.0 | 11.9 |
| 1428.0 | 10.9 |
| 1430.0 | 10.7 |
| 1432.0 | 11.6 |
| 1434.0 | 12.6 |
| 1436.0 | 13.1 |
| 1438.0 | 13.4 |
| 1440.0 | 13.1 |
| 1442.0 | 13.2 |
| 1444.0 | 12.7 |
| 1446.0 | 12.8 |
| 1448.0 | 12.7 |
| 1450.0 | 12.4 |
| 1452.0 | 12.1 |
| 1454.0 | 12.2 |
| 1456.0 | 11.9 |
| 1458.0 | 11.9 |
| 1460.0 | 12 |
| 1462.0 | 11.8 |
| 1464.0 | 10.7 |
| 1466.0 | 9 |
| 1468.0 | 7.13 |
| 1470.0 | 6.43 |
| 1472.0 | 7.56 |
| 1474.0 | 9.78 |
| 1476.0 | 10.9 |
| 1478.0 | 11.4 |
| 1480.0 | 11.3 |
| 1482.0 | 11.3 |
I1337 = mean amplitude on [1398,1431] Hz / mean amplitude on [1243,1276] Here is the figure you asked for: 1.0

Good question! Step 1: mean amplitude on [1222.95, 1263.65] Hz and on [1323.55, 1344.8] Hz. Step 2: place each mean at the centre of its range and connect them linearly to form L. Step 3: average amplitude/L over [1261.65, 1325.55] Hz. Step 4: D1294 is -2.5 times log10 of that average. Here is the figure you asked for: 0.02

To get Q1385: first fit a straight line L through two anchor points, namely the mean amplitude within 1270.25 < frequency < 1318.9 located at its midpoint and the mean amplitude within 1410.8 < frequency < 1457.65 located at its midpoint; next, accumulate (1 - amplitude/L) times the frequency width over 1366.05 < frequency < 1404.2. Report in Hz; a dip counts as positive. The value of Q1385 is 1.2 Hz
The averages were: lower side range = 11.1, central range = 11.5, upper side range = 12.2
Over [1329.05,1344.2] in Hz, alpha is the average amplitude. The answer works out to 11.4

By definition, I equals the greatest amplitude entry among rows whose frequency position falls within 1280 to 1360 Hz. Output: 11.7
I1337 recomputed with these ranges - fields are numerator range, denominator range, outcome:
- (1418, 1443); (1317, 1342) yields 1.08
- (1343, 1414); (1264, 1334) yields 1.03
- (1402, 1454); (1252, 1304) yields 1.09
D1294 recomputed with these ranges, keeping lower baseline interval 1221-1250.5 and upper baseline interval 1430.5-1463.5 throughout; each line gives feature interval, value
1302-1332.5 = 0.053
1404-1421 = 0.050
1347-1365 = 0.041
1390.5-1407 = 0.064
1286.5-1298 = 0.052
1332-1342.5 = 0.042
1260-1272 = 0.046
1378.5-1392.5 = 0.065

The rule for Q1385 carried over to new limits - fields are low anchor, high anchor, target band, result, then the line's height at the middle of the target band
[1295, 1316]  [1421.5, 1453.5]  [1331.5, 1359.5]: 0.14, 11.5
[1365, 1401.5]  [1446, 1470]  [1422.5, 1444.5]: -2.08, 11.2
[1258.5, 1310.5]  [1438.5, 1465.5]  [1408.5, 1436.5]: 0.55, 12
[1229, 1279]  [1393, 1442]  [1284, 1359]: 1.38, 11.5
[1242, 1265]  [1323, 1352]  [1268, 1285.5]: 0.19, 11.2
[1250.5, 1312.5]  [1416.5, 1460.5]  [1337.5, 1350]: 0.18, 11.6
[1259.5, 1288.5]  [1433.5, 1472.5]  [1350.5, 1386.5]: -0.69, 11.3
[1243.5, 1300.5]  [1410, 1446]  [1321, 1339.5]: 0.24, 11.5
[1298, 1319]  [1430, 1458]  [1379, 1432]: 2.56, 12.1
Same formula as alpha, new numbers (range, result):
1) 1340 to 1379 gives 11.5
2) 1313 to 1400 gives 11.4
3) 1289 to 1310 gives 11.2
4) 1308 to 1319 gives 11.2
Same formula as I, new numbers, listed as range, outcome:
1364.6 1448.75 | 13.4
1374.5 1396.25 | 11.6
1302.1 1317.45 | 11.3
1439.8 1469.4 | 13.2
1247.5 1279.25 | 11.4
